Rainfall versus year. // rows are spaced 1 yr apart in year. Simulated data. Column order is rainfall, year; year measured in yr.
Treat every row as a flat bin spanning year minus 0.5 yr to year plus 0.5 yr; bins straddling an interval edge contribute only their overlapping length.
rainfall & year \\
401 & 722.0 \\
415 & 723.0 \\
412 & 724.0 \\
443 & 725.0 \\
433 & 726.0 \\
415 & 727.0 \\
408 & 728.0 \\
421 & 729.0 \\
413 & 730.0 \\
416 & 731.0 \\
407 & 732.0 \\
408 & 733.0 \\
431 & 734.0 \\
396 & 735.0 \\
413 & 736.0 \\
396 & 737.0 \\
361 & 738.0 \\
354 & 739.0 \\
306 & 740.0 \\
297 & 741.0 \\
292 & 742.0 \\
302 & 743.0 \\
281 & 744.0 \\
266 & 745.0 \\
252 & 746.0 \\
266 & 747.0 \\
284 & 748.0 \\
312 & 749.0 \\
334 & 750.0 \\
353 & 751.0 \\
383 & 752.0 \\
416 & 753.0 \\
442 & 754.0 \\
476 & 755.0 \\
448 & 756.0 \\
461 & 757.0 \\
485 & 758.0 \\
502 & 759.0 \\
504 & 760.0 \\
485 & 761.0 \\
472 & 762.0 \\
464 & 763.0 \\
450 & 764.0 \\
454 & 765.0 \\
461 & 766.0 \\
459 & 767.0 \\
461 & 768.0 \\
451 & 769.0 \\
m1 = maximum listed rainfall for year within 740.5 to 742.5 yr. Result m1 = 297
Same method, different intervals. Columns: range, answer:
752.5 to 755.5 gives 476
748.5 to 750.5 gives 334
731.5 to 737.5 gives 431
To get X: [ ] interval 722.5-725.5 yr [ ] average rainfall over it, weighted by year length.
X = 423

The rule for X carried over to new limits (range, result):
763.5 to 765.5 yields 452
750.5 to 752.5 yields 368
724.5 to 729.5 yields 424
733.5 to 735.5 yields 414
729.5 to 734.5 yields 415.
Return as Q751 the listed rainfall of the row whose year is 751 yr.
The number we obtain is 353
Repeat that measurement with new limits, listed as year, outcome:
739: 354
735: 396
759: 502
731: 416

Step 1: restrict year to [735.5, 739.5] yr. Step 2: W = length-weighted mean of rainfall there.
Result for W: 381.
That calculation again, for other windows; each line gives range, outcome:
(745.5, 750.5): 290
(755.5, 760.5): 480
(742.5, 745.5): 283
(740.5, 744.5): 293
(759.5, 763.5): 481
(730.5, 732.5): 412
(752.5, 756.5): 446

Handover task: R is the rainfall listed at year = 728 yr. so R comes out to 408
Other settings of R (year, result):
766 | 461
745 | 266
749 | 312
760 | 504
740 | 306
